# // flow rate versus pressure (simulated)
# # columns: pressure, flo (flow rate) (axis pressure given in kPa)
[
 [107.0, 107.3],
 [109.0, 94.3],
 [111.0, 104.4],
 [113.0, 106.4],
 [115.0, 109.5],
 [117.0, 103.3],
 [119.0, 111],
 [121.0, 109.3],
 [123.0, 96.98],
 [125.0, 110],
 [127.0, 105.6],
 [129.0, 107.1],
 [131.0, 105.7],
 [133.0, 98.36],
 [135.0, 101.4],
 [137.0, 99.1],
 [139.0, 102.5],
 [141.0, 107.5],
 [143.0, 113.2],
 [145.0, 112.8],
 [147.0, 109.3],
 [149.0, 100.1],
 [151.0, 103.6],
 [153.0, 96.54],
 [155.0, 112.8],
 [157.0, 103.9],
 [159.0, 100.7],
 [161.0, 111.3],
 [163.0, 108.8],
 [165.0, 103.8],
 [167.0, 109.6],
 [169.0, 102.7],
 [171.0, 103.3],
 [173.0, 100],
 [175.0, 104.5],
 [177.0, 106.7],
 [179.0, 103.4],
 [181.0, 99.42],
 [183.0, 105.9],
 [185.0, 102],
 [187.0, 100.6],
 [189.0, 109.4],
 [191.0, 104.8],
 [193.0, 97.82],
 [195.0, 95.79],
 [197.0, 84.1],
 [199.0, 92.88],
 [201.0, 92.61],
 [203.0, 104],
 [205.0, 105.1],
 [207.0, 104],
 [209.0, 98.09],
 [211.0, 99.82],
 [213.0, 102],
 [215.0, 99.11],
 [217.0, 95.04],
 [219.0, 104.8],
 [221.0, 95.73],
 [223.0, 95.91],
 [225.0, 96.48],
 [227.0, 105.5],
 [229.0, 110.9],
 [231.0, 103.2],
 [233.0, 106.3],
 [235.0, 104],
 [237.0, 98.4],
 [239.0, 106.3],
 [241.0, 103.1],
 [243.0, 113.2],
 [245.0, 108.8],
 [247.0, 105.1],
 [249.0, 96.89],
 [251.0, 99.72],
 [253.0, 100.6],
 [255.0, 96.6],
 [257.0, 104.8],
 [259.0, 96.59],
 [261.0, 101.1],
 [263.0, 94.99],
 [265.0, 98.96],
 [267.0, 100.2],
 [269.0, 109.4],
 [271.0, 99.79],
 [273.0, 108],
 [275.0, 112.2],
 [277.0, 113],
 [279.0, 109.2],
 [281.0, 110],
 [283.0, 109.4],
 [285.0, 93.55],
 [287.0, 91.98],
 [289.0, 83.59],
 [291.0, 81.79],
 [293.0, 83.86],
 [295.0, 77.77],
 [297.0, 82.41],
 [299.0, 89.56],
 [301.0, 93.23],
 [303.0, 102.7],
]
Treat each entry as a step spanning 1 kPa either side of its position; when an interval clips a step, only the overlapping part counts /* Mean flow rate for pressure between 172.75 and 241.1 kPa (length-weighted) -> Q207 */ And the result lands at 101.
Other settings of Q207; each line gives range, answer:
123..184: 105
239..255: 104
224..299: 100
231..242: 104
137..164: 106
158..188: 104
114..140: 105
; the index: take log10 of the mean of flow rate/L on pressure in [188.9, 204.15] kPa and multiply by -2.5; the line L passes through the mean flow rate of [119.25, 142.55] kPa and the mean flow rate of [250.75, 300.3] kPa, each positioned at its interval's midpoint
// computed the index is 0.048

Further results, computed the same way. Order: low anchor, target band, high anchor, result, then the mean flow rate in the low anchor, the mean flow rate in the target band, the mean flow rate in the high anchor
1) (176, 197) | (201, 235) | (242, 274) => 0.01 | 102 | 101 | 102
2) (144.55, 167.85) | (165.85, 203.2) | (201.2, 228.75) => 0.03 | 106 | 101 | 100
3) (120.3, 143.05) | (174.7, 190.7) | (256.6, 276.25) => 0.00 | 104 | 104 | 103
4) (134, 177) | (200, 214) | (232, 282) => 0.04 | 105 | 101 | 104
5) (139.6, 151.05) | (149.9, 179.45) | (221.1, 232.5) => 0.02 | 108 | 105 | 102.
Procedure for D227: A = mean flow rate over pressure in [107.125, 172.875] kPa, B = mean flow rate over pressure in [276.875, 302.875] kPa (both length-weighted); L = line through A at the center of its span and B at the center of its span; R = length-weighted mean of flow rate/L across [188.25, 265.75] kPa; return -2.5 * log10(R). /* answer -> -0.03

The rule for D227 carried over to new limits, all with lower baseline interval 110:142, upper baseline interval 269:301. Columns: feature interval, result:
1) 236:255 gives -0.05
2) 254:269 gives -0.02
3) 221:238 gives -0.03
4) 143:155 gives -0.02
